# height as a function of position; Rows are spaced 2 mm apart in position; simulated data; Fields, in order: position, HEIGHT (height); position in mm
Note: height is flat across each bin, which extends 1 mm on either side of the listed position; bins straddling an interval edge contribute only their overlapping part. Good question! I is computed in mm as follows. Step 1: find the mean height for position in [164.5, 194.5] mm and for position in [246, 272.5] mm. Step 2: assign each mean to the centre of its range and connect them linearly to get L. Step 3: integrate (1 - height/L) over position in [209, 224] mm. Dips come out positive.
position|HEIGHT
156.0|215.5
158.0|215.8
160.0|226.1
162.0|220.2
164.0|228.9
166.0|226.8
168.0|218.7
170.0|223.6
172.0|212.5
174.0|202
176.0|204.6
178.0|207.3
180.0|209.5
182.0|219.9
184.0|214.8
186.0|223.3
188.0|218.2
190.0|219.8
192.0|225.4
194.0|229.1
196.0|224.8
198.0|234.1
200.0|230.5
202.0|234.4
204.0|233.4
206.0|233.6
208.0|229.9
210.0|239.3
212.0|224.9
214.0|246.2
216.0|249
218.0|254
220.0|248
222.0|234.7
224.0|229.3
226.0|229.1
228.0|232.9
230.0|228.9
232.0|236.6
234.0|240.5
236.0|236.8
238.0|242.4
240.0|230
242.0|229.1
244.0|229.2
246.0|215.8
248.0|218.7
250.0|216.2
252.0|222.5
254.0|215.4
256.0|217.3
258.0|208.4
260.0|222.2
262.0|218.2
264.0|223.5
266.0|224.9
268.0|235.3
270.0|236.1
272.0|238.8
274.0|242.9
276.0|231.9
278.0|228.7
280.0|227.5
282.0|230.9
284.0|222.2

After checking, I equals -1.5 mm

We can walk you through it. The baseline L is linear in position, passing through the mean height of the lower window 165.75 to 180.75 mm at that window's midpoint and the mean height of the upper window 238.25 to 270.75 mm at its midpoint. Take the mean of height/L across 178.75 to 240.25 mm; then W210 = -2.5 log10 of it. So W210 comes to -0.07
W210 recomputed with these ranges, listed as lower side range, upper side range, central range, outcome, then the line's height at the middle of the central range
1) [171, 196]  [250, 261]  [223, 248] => -0.070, 217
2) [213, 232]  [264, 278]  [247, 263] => 0.087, 235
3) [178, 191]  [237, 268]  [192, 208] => -0.062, 218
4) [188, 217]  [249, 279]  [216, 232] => -0.036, 230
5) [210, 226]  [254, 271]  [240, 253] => 0.031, 229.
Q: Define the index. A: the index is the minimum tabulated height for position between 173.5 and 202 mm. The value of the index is 202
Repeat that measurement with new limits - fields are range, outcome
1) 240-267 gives 208.4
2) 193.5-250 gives 215.8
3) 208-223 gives 224.9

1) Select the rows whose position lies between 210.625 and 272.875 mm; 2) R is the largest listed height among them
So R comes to 254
